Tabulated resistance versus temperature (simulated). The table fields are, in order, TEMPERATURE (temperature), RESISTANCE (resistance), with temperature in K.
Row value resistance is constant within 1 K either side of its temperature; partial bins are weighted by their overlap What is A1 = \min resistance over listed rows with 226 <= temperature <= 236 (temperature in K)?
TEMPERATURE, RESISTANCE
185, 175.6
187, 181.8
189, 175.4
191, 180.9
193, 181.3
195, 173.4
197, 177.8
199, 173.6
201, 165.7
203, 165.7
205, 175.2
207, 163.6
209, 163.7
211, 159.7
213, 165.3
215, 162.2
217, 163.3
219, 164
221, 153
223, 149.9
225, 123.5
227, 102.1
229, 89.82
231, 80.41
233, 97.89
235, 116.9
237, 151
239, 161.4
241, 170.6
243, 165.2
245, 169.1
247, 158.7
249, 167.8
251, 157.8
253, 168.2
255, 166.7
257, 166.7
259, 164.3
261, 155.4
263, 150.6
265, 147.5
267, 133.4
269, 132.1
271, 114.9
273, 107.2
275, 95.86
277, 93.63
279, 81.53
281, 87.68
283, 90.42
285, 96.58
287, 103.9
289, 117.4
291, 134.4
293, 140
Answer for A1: 80.41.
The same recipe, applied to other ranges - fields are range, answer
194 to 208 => 163.6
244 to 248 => 158.7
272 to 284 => 81.53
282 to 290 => 90.42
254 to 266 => 147.5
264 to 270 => 132.1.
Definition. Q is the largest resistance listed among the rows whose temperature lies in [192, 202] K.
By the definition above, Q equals 181.3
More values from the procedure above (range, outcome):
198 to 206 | 175.2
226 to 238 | 151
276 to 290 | 117.4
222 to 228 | 149.9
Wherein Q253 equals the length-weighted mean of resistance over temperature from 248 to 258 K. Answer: 165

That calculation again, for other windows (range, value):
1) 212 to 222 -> 162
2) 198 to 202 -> 170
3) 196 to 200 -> 176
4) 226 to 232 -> 90.8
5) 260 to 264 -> 153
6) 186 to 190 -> 179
